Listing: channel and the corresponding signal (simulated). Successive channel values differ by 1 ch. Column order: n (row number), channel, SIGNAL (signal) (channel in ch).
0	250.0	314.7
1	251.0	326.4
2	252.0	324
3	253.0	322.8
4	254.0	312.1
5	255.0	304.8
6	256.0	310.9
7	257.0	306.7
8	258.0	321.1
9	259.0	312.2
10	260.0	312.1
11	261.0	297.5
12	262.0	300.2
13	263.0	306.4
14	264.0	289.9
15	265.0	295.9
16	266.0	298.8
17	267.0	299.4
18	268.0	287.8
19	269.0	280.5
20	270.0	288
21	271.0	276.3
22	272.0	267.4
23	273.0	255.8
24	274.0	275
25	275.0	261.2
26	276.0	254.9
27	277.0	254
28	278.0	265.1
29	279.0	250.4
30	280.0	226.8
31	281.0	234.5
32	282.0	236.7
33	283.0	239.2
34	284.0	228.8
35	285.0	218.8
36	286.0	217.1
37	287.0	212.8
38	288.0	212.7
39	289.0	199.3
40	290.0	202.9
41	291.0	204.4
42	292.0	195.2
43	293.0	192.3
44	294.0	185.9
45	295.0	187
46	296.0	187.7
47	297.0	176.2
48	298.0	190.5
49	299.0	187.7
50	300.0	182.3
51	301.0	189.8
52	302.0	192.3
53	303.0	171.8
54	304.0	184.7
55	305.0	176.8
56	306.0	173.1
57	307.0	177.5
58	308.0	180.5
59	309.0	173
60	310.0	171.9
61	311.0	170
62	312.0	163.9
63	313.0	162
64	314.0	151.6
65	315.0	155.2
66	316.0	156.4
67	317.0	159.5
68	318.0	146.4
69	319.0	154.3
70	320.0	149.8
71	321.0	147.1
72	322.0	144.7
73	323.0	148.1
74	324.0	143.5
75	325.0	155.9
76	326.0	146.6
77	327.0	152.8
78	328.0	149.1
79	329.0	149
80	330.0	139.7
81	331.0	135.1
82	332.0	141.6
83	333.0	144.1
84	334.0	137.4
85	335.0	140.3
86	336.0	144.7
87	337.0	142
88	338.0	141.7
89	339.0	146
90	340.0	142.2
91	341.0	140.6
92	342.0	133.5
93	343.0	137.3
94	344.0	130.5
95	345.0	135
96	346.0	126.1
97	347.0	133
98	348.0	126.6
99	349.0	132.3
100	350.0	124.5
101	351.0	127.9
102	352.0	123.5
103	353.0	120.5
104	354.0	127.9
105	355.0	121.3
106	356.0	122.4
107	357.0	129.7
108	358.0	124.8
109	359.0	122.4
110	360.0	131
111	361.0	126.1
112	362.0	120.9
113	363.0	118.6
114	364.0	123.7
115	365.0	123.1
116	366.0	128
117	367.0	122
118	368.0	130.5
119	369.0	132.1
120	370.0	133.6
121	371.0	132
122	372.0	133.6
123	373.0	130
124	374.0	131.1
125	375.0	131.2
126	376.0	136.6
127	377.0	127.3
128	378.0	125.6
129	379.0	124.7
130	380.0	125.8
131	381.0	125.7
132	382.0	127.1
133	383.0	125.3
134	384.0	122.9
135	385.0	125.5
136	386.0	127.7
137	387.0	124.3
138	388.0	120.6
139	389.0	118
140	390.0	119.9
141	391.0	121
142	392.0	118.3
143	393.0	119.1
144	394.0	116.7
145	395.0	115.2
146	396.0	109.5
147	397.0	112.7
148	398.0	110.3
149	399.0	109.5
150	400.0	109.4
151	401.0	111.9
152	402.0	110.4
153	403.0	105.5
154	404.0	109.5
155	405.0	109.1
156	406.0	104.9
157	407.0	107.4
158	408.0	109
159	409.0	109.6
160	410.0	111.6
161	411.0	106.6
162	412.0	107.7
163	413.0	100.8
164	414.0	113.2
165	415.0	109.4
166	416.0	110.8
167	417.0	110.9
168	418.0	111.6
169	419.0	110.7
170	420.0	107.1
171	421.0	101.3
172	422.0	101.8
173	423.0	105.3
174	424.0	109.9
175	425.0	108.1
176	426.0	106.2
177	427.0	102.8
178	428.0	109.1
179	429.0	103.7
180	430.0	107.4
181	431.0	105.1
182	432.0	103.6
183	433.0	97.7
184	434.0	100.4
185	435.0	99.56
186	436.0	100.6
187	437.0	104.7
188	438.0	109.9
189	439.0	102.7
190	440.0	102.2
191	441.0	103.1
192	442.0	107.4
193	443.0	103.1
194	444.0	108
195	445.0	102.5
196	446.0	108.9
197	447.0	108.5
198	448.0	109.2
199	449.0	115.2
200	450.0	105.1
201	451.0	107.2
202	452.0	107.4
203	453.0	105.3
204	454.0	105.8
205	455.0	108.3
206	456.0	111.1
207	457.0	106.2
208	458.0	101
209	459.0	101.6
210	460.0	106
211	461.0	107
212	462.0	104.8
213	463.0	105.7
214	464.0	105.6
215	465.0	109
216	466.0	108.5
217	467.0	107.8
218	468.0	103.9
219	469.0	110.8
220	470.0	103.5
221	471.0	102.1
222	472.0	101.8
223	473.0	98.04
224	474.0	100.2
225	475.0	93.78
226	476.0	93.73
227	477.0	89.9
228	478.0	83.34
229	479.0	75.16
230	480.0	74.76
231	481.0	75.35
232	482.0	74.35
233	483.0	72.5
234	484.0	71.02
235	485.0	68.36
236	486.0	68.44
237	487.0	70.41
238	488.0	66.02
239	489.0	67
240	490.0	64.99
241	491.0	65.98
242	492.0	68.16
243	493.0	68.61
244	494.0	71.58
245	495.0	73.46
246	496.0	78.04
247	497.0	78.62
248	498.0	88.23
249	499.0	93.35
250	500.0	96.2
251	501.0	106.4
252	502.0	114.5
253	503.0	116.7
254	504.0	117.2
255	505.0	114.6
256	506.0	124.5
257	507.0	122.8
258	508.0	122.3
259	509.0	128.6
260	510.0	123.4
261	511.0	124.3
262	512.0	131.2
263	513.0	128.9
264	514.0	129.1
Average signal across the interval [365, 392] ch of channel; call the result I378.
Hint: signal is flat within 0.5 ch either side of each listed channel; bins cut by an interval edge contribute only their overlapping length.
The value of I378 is 127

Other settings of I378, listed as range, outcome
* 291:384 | 146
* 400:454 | 107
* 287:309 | 188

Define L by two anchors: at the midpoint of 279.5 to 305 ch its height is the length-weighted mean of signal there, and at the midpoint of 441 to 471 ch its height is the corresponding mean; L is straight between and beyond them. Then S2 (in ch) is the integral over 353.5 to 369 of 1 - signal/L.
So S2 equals 3.5 ch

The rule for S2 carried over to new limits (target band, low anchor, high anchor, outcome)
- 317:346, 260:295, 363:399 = 6.41 ch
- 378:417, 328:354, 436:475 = 1.94 ch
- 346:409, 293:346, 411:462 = 4.87 ch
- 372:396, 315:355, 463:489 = -0.32 ch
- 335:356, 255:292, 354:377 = 3.24 ch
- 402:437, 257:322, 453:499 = 6.05 ch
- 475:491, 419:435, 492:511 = 4.35 ch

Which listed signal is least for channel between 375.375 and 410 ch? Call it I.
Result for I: 104.9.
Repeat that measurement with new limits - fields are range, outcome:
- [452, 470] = 101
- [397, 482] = 74.35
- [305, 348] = 126.1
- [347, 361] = 120.5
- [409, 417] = 100.8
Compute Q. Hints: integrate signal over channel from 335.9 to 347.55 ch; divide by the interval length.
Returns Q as 137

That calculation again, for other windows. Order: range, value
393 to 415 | 110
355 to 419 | 119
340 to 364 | 128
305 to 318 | 166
